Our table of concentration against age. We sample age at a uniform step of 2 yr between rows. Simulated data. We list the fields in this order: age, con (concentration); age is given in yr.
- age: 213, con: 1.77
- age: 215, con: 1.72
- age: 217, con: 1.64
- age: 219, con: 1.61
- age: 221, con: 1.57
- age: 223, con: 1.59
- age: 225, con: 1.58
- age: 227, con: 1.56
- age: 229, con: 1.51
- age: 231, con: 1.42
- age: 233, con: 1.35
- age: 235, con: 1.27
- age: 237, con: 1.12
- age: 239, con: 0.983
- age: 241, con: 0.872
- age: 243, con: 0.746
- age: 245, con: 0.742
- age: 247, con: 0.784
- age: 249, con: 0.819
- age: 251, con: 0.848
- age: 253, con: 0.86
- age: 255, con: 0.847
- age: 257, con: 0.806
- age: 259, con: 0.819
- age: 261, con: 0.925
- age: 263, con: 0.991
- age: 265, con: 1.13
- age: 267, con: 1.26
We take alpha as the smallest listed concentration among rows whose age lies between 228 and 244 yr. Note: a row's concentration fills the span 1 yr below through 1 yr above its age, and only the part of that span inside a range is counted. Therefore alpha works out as 0.746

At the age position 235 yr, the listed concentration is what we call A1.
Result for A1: 1.27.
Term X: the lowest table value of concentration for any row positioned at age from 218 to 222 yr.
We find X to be 1.57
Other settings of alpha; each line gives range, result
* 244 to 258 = 0.742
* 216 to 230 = 1.51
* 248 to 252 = 0.819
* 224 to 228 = 1.56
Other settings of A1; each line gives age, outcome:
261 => 0.925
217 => 1.64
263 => 0.991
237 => 1.12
